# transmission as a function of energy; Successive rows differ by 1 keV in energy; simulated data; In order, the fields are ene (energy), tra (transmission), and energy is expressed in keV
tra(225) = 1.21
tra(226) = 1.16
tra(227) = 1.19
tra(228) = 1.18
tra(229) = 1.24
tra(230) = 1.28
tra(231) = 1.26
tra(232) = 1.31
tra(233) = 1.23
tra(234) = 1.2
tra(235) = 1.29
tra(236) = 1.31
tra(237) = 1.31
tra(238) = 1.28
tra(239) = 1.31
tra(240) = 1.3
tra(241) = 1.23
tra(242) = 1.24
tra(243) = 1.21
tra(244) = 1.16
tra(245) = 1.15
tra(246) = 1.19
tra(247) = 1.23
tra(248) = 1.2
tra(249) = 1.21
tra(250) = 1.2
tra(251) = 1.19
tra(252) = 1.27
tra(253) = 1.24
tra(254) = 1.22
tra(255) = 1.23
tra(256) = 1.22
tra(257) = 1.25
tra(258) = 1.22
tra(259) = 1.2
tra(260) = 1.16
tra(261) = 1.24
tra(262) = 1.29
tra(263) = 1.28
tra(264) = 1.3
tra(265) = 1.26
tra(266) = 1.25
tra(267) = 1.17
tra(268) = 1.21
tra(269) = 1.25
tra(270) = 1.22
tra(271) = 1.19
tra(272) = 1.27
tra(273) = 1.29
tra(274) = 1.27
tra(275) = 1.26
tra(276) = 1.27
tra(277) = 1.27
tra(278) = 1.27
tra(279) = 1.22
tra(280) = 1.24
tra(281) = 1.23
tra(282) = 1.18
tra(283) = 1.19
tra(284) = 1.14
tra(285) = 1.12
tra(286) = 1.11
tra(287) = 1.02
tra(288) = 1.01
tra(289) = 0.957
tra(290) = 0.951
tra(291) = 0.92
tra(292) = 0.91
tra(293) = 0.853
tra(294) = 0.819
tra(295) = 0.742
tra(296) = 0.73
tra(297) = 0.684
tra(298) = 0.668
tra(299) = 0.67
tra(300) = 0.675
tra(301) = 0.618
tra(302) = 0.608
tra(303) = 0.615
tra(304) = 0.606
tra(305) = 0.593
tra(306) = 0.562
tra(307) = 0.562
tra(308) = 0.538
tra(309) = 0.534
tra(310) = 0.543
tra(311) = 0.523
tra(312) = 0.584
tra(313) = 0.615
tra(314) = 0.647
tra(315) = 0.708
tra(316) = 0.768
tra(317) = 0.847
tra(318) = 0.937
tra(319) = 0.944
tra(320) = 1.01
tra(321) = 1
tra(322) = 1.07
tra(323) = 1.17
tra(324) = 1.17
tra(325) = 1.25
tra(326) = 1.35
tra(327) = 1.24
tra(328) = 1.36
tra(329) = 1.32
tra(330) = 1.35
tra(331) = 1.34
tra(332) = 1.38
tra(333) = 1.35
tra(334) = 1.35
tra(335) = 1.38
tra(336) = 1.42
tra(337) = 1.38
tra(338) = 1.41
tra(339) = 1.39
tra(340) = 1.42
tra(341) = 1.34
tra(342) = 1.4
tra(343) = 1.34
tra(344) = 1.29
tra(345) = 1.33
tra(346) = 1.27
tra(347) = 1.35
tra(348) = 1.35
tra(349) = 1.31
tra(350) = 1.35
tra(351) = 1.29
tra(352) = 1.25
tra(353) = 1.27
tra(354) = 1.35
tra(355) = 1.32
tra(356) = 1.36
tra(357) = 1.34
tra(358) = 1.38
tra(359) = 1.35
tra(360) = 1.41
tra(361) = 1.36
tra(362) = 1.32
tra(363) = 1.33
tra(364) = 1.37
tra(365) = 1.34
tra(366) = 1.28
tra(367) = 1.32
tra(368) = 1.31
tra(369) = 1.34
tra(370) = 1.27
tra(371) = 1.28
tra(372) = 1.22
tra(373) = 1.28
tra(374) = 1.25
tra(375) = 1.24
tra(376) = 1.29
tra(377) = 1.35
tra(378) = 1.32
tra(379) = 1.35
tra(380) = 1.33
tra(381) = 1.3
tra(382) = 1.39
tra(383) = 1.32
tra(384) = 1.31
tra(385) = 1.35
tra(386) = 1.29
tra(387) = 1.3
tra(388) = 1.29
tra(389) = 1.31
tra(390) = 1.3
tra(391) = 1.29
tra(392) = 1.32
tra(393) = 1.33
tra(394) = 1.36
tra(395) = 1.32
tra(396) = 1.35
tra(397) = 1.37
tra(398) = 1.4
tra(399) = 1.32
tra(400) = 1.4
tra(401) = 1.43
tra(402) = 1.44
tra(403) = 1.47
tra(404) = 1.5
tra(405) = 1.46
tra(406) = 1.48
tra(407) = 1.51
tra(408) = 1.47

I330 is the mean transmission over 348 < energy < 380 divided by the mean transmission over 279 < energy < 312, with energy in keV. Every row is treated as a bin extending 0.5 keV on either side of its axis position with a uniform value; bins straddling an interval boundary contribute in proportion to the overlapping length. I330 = 1.6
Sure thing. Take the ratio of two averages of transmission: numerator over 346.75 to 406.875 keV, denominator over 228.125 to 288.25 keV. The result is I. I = 1.1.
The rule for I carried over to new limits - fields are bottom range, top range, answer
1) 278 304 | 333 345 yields 1.50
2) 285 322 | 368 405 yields 1.75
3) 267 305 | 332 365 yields 1.34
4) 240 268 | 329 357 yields 1.10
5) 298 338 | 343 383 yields 1.40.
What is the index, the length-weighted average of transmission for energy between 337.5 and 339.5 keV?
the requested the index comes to 1.4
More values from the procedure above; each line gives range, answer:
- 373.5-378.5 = 1.29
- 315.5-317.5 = 0.807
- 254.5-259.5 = 1.22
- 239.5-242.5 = 1.26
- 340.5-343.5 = 1.36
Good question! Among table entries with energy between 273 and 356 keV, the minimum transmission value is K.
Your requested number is 0.523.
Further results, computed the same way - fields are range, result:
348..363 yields 1.25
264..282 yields 1.17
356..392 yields 1.22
